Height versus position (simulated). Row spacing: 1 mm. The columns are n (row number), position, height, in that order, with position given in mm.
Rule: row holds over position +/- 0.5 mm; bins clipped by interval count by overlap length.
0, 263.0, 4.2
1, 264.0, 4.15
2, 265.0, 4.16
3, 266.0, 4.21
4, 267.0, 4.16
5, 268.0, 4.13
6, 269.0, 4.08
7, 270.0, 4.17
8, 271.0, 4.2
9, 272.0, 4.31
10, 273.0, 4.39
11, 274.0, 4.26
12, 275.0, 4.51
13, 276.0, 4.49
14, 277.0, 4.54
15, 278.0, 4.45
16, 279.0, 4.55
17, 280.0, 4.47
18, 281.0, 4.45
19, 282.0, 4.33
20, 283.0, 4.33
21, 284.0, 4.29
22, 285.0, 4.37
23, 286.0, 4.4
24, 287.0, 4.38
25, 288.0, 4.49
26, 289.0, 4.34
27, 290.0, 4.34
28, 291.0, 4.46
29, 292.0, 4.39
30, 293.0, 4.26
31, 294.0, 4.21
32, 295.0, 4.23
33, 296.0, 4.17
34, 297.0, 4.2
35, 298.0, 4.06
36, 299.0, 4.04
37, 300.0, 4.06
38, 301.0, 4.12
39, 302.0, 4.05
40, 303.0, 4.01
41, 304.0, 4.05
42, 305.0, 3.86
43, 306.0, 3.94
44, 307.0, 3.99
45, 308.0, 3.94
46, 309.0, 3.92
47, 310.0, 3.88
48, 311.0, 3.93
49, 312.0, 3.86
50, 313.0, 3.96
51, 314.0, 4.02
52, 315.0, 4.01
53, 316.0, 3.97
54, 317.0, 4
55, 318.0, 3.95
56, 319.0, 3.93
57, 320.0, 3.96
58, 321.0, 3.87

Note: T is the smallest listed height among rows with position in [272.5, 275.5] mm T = 4.26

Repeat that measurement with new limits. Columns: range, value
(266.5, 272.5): 4.08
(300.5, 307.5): 3.86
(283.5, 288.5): 4.29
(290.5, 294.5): 4.21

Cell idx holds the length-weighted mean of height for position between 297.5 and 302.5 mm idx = 4.07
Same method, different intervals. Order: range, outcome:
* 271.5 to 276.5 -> 4.39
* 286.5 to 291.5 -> 4.4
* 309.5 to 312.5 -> 3.89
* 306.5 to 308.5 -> 3.96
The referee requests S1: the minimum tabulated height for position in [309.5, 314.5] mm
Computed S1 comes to 3.86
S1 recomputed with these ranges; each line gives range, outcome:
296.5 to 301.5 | 4.04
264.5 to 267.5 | 4.16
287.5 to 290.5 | 4.34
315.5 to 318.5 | 3.95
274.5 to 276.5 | 4.49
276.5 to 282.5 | 4.33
